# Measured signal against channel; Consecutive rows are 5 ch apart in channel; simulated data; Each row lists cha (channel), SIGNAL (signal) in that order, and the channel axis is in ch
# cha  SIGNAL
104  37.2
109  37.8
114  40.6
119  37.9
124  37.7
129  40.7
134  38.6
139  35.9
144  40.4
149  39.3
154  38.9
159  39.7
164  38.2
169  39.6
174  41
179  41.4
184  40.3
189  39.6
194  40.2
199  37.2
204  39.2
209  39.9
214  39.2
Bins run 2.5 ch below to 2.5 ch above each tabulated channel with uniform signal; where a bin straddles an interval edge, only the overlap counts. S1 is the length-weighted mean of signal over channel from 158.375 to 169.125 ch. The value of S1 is 39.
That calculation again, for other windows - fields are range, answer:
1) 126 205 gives 39.4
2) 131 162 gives 38.8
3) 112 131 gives 39.1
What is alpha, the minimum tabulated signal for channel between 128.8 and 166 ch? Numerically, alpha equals 35.9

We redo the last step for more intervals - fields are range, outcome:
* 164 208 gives 37.2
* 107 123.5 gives 37.8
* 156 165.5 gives 38.2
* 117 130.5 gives 37.7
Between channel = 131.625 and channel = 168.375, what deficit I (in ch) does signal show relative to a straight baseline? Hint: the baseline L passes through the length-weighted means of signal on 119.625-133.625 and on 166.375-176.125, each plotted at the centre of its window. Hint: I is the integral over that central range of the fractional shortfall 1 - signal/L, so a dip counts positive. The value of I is 0.8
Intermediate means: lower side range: 38.9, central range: 38.8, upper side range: 40.2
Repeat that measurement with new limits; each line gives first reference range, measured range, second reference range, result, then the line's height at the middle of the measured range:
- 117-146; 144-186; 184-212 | -1.0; 38.9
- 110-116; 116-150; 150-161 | 0.8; 39.6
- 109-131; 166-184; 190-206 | -0.7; 39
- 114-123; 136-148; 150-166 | 0.2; 38.8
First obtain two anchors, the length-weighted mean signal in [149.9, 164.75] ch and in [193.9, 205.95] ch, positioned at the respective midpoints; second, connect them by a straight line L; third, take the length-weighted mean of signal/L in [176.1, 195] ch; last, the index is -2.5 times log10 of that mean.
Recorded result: -0.05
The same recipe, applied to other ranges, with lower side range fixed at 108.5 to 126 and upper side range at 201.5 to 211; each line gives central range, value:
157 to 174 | -0.01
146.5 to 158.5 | -0.01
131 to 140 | 0.03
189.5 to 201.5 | 0.02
